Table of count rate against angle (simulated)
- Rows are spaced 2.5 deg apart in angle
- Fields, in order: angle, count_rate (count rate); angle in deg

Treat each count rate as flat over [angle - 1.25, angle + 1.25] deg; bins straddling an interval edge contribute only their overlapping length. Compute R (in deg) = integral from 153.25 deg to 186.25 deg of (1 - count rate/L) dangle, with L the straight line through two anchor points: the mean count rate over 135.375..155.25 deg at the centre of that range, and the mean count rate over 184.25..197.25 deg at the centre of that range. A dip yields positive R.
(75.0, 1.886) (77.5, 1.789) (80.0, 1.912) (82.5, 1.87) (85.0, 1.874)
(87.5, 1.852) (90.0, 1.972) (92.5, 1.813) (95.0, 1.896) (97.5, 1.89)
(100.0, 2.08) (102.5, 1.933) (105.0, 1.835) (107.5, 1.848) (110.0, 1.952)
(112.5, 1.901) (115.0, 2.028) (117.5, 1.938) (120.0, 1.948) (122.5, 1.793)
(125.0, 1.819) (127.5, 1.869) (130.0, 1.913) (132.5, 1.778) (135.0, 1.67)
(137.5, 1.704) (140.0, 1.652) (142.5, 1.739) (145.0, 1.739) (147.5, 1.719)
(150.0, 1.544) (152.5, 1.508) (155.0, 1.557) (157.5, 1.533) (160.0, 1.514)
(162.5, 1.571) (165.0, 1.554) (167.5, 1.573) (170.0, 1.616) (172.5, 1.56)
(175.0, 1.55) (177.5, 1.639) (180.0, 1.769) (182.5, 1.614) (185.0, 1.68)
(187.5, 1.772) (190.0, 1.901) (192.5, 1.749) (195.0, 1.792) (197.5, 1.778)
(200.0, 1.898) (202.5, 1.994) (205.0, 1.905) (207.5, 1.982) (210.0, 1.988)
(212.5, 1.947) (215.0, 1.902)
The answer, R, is 2.5 deg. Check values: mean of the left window 1.65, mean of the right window 1.78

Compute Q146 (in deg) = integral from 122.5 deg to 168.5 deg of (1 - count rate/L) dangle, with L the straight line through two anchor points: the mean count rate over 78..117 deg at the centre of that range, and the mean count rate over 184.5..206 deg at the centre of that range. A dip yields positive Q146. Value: 5.0 deg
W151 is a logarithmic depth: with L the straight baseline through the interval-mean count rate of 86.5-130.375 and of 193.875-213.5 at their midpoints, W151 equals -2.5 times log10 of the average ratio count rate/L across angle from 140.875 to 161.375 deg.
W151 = 0.19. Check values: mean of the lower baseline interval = 1.9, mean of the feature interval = 1.61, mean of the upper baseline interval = 1.91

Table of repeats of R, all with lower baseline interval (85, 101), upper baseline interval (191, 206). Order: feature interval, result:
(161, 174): 2.1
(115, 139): 0.7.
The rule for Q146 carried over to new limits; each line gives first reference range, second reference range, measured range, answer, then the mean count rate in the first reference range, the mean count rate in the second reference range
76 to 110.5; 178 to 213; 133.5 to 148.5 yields 1.3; 1.89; 1.83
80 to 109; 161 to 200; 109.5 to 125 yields -0.6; 1.9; 1.68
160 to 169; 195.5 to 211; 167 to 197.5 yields 0.6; 1.56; 1.92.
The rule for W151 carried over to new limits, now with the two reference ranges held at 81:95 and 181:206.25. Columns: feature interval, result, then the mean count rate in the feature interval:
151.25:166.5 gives 0.188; 1.54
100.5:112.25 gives -0.022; 1.9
